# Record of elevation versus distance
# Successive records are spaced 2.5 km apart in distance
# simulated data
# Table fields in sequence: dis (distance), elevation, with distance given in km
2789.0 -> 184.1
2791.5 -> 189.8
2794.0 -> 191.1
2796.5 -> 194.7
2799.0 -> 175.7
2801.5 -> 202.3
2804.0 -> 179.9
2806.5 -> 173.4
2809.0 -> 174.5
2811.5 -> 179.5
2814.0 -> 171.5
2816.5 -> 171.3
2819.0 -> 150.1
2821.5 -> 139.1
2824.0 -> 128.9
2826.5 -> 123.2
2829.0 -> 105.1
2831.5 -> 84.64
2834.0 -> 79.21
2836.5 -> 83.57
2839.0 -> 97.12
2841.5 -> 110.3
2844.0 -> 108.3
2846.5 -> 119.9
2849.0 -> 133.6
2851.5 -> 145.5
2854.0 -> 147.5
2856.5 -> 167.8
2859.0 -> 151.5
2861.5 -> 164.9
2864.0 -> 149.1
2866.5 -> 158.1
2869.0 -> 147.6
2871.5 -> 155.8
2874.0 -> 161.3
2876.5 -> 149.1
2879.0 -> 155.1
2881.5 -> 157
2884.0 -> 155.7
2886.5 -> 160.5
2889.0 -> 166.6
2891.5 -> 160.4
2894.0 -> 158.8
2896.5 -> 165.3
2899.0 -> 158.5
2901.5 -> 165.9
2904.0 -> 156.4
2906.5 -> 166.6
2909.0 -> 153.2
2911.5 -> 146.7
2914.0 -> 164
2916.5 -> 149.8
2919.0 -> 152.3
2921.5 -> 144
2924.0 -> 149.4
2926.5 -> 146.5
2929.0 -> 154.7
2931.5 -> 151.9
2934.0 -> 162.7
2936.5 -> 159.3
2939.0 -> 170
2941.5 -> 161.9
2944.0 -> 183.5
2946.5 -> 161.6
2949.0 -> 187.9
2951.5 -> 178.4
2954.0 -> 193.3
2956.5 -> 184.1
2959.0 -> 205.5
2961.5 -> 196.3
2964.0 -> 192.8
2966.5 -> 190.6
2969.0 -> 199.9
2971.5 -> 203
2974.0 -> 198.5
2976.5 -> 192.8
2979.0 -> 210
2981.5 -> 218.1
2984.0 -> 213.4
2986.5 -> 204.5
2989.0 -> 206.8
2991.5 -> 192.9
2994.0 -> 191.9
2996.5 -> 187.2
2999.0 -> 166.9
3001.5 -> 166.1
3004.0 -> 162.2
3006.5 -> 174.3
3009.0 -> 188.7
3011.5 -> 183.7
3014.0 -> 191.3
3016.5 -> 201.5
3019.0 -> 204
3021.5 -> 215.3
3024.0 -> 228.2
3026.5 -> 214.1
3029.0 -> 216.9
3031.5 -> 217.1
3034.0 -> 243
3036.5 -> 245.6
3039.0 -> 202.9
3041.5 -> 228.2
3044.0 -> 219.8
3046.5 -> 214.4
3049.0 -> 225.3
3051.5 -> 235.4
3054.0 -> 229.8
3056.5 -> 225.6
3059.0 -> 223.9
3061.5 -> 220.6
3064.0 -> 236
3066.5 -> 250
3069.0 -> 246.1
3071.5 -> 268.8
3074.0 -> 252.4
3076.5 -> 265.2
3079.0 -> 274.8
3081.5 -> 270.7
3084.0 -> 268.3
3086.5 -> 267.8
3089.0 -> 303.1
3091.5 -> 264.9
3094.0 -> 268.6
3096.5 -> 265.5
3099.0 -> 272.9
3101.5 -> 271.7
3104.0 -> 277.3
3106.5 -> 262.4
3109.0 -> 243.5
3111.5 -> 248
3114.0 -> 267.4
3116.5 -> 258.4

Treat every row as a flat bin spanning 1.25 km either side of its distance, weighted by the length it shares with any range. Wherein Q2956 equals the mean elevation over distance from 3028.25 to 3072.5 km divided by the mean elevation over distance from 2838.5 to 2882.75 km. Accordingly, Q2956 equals 1.6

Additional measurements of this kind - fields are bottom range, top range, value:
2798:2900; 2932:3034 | 1.31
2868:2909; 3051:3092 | 1.60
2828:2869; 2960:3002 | 1.56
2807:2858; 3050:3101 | 1.94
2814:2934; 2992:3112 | 1.60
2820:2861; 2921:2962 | 1.40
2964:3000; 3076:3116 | 1.35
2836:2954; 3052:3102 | 1.68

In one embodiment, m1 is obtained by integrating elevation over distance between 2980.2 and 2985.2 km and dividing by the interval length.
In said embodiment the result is 216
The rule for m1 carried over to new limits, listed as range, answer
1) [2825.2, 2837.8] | 95.3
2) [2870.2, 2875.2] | 158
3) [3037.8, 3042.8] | 216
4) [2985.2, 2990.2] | 206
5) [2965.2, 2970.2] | 195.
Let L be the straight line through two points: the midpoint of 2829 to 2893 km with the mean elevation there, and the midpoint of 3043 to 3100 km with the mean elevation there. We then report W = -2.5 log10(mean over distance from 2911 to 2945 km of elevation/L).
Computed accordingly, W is 0.11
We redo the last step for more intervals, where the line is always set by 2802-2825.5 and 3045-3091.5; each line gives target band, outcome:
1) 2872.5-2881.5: 0.19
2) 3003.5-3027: 0.18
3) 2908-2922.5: 0.29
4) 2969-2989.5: 0.07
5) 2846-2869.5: 0.19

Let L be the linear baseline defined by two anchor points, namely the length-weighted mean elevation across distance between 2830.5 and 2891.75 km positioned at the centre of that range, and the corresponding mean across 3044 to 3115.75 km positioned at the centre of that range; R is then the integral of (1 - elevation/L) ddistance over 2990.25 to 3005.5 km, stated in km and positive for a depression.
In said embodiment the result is 2.4 km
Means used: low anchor 139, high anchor 254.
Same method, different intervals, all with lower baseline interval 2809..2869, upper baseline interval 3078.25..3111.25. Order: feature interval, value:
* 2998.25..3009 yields 2.5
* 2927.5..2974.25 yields 3.3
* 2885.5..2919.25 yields 1.7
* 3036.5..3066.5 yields 2.5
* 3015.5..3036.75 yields 1.2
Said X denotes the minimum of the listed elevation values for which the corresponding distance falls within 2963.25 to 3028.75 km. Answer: 162.2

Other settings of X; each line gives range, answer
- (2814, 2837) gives 79.21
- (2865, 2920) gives 146.7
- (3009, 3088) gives 183.7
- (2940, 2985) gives 161.6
